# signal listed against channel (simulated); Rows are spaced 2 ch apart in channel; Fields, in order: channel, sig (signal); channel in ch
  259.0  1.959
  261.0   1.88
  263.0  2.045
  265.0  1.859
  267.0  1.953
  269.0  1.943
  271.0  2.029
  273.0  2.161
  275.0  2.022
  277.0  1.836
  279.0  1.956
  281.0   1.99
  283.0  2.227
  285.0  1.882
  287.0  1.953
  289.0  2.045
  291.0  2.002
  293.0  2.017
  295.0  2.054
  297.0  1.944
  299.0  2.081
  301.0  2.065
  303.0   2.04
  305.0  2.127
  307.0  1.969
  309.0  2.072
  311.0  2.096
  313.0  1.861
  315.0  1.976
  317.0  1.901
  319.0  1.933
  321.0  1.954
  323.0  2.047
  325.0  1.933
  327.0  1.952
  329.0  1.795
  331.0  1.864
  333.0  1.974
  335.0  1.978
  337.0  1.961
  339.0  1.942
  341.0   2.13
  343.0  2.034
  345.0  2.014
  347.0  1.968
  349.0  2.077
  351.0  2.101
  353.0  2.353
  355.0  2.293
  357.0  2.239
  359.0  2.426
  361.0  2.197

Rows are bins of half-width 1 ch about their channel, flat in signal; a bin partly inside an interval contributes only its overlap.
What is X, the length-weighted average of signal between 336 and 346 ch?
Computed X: 2.02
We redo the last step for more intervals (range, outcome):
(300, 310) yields 2.05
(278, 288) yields 2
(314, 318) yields 1.94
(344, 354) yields 2.1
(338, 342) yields 2.04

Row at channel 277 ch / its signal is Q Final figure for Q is 1.836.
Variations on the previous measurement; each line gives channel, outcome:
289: 2.045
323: 2.047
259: 1.959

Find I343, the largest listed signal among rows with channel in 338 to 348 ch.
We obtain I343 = 2.13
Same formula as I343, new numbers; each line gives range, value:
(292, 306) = 2.127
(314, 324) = 2.047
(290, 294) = 2.017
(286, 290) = 2.045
